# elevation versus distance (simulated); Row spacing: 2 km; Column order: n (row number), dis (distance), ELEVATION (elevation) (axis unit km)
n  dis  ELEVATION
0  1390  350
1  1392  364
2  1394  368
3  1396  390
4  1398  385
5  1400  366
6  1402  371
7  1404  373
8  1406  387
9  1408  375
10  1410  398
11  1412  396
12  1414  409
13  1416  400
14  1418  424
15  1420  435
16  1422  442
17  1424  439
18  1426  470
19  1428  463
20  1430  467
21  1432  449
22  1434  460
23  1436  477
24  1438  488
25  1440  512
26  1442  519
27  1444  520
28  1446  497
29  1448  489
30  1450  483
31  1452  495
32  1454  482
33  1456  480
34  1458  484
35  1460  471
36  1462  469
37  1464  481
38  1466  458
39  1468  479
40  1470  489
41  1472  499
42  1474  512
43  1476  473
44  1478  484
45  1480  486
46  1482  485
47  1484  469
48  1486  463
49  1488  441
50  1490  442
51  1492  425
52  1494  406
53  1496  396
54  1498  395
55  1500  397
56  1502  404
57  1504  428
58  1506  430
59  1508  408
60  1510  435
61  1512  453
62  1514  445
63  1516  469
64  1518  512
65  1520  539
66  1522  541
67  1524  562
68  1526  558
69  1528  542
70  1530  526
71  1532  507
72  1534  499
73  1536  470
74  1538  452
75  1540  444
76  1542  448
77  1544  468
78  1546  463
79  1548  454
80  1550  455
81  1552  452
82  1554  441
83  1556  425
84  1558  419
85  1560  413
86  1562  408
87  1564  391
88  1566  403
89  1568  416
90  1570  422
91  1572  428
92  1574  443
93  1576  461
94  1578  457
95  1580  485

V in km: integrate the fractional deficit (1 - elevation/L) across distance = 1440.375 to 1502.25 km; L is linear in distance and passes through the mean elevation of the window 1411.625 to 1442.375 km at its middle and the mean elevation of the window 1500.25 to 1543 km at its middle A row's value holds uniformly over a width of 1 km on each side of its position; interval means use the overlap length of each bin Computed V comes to -0.5 km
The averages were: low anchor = 453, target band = 468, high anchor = 478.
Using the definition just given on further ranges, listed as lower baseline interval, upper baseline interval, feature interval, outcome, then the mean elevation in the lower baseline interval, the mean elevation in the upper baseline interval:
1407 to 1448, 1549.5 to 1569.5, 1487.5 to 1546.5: -4.4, 453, 421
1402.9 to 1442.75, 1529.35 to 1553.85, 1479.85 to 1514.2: 1.9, 438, 468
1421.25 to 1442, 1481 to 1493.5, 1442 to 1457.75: -1.0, 470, 452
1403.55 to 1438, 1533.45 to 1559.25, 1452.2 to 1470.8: -1.7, 430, 452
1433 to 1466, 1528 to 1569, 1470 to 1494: 0.3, 487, 450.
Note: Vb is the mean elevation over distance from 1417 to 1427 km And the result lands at 442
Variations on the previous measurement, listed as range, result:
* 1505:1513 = 432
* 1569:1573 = 425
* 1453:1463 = 477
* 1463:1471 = 477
